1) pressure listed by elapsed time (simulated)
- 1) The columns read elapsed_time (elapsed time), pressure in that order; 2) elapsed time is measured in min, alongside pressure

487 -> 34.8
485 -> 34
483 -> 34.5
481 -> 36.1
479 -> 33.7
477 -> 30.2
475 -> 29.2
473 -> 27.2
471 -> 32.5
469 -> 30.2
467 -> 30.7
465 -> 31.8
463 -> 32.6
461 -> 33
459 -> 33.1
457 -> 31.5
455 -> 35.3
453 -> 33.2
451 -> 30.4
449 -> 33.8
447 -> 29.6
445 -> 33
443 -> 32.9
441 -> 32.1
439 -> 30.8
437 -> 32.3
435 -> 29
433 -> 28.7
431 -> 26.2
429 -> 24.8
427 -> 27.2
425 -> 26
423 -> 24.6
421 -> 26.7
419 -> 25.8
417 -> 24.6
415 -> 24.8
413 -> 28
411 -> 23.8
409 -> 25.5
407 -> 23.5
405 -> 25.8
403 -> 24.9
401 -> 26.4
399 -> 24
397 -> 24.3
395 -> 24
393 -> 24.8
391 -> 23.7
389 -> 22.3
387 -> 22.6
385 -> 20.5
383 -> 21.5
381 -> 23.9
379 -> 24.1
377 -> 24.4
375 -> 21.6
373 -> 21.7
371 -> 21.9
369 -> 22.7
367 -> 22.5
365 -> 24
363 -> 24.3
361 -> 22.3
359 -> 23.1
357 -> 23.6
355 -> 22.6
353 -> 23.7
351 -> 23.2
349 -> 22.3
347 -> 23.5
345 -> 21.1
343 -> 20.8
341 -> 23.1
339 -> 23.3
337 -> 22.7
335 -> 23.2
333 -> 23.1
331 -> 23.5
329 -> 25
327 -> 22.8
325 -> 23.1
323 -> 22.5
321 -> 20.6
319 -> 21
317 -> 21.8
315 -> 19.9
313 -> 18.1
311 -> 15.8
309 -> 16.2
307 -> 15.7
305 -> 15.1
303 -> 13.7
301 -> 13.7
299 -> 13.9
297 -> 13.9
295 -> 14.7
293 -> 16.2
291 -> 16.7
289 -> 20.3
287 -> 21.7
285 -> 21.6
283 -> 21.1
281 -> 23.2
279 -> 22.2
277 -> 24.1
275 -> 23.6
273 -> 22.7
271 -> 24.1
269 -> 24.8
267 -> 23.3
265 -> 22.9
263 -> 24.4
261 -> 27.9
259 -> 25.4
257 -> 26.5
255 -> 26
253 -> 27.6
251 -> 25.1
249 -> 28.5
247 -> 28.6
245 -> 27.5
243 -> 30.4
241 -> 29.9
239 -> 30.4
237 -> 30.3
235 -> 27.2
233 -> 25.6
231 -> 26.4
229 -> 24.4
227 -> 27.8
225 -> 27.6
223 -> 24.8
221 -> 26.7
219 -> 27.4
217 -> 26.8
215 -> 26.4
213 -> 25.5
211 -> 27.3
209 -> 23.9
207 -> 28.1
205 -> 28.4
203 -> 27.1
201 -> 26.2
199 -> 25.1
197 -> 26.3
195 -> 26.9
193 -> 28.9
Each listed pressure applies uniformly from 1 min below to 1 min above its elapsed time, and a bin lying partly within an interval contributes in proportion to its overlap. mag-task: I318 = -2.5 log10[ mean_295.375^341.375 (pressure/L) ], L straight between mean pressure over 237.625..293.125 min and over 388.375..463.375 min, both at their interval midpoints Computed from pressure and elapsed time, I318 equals 0.30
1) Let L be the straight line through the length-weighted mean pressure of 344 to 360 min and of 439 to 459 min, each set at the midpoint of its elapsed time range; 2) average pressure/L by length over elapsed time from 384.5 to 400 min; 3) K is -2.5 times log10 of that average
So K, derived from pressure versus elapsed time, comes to 0.15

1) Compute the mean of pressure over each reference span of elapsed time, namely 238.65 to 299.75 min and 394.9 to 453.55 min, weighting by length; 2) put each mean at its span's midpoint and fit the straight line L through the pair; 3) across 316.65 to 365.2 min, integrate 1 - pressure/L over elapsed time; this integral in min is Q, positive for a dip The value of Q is 4.9 min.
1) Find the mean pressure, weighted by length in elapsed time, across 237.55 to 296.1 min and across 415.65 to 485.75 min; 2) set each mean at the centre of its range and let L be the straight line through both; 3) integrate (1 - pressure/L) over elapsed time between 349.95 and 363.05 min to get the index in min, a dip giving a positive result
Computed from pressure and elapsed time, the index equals 2.0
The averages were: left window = 24.2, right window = 30.5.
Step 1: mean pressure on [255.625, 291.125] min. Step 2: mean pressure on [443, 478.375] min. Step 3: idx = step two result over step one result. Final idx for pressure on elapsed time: 1.4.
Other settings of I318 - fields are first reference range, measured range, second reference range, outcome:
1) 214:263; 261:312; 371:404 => 0.31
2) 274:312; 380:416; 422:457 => 0.11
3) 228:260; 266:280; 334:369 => 0.12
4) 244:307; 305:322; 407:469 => 0.27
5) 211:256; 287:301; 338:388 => 0.48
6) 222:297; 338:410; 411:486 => 0.20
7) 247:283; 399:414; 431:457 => 0.19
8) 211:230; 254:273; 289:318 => -0.18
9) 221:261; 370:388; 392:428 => 0.14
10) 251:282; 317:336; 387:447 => 0.12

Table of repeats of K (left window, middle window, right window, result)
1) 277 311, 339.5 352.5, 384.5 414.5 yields -0.07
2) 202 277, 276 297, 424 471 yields 0.35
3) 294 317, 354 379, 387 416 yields -0.08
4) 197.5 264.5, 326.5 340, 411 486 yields 0.21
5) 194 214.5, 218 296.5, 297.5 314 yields -0.20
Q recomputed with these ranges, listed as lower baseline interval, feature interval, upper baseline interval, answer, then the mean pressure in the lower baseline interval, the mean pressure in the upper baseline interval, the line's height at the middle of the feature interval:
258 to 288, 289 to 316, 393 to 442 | 9.3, 23.5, 26.4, 24.1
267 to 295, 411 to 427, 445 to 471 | 2.2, 21.5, 32.1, 29.8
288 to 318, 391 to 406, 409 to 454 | 0.3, 16.4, 28.5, 25.4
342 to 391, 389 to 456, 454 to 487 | 1.1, 22.7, 32.3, 27.9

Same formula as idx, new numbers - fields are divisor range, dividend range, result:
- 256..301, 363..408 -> 1.09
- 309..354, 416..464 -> 1.37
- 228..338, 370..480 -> 1.22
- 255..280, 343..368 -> 0.94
